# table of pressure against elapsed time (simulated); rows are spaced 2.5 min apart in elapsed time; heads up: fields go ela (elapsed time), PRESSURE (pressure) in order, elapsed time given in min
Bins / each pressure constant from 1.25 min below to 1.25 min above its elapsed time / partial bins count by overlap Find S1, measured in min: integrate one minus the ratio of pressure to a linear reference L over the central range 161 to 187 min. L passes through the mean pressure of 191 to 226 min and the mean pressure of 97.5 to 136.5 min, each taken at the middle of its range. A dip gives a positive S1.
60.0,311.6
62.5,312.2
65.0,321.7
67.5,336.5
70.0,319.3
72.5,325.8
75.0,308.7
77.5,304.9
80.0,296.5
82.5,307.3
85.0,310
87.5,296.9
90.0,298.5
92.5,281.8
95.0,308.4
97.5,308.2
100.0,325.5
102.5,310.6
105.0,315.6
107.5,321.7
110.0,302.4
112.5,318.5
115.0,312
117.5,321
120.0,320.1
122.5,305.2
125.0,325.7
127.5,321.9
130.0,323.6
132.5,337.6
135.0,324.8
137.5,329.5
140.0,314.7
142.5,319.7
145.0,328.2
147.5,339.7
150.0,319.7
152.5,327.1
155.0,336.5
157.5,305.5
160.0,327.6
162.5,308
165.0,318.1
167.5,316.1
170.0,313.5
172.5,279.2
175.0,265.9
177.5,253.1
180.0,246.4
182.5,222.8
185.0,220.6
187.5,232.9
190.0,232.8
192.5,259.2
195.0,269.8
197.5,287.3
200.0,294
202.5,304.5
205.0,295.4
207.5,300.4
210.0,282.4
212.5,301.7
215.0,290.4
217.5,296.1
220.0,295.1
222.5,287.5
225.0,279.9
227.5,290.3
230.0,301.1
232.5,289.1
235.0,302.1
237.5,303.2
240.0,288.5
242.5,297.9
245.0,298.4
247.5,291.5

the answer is 2.3 min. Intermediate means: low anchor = 319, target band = 274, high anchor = 288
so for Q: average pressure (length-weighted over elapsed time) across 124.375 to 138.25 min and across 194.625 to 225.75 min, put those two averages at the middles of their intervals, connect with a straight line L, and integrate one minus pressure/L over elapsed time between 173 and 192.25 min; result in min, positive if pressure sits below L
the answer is 4.0 min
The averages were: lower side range 327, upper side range 292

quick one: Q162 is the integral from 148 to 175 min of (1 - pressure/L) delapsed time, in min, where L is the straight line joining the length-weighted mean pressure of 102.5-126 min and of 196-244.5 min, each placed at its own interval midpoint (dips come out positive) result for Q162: -0.7 min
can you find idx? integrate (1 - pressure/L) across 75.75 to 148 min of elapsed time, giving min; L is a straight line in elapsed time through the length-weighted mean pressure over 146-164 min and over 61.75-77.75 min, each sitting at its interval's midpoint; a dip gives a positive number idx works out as 1.6 min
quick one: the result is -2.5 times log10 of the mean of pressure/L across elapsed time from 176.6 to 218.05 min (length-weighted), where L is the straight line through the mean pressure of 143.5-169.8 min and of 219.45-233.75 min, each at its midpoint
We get 0.127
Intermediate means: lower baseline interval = 322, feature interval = 270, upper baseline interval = 290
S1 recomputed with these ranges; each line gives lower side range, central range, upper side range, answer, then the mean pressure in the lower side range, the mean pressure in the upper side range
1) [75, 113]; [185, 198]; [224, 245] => 2.1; 307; 294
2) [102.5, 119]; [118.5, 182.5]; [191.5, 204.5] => -2.0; 315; 284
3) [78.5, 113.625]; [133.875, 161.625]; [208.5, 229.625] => -2.2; 307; 291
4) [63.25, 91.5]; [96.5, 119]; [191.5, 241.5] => -0.6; 311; 291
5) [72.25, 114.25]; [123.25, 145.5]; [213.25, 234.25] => -1.6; 308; 292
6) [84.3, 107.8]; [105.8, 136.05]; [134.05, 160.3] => -0.4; 307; 325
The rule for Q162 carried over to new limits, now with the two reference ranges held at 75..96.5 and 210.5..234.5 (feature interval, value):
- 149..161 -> -1.1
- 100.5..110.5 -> -0.5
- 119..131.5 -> -0.9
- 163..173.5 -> -0.4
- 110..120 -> -0.6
